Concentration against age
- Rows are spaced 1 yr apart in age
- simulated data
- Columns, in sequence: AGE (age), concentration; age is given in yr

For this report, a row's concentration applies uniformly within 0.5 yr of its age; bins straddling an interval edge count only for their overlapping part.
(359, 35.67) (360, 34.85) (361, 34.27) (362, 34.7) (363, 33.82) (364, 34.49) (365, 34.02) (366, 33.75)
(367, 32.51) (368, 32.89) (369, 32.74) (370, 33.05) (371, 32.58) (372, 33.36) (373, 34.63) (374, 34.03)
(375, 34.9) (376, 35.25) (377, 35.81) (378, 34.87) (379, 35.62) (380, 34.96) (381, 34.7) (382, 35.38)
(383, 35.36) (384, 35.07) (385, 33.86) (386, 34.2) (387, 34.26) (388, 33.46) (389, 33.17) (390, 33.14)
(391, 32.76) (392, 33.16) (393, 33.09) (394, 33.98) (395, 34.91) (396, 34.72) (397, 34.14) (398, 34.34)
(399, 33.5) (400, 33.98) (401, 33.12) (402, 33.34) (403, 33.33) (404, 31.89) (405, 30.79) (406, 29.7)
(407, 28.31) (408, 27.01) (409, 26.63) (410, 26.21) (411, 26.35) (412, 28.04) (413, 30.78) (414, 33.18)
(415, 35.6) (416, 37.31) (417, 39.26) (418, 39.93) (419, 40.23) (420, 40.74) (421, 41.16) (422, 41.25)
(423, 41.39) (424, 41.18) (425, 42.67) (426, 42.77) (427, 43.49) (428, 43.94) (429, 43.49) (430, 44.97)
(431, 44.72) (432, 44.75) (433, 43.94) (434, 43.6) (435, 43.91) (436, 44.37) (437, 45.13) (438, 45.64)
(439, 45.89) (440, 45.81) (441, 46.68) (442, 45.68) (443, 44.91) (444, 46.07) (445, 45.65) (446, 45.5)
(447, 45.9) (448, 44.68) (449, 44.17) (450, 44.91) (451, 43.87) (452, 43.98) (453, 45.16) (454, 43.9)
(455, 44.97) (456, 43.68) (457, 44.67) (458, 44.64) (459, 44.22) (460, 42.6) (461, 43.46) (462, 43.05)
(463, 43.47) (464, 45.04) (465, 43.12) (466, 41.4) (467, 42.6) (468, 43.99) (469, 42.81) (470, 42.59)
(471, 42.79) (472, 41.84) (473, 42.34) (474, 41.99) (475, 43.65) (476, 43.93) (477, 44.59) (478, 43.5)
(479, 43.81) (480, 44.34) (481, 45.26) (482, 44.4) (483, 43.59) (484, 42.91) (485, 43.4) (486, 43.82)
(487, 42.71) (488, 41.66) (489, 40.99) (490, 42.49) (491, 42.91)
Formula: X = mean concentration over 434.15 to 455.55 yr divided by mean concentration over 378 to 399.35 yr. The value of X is 1.3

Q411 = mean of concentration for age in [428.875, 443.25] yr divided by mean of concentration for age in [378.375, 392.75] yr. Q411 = 1.31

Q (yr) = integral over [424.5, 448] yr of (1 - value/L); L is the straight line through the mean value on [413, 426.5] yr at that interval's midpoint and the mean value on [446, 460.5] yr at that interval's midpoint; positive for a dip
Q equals -1.6 yr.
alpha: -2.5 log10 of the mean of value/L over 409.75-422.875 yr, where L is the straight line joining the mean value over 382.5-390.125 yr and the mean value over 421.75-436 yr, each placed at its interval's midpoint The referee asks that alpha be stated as 0.142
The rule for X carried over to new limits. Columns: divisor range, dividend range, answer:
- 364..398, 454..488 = 1.28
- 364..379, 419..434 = 1.26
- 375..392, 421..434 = 1.25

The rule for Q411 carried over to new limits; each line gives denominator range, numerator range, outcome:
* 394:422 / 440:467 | 1.33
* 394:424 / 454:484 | 1.28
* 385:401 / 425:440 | 1.31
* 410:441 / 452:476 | 1.07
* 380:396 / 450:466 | 1.29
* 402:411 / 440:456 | 1.54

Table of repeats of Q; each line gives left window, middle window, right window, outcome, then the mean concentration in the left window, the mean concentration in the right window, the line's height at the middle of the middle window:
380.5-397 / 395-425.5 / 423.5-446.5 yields 3.6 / 34.1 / 44.6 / 38.9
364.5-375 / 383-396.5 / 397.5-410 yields -0.8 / 33.4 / 31.1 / 32.1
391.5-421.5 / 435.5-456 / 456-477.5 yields -2.8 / 33.3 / 43.3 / 39.8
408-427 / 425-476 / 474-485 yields -4.9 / 36.3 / 43.9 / 40.3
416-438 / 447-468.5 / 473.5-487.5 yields -0.3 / 42.7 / 43.7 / 43.3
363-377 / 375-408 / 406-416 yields -2.1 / 33.8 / 29.6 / 31.6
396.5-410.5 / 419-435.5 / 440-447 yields -1.3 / 31.2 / 45.8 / 39.8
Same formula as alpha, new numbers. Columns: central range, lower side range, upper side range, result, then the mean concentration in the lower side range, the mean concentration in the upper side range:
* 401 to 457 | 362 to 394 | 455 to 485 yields -0.02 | 34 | 43.5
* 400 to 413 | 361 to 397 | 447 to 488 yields 0.24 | 34.1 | 43.6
